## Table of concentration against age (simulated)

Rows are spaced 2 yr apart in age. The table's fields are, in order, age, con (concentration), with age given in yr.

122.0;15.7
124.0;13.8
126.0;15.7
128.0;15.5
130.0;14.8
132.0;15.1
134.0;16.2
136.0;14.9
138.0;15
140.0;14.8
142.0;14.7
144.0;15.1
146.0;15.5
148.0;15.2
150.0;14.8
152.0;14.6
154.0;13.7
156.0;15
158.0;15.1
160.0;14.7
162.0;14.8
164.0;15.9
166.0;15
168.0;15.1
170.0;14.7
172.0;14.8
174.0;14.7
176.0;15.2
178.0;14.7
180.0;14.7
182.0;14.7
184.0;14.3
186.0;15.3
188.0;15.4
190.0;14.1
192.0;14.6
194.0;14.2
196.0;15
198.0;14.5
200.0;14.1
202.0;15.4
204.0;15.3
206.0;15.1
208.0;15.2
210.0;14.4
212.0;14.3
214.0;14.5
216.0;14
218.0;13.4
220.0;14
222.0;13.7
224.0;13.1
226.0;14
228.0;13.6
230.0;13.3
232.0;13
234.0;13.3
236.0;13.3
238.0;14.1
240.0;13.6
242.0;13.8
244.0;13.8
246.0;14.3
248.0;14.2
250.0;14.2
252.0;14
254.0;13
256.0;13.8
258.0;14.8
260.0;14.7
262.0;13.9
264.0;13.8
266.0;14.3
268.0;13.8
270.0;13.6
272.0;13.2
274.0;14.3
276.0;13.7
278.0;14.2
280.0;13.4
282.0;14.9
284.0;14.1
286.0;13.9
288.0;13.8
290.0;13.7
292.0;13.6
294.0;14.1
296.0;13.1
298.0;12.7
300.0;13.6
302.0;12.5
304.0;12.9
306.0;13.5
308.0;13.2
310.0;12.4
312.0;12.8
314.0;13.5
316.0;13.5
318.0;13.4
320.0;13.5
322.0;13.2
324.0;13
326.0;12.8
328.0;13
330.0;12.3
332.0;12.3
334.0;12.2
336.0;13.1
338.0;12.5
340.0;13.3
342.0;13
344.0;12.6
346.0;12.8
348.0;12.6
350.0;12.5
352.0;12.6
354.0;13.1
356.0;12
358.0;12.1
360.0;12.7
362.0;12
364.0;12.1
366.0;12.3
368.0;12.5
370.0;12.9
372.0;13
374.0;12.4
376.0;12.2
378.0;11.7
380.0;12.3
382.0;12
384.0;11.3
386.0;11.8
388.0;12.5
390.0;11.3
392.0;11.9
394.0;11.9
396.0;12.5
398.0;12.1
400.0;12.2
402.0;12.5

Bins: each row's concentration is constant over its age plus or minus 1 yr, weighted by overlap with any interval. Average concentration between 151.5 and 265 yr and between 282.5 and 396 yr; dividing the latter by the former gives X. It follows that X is 0.89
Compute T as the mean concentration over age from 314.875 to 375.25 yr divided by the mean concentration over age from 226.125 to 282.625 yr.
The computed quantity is 0.92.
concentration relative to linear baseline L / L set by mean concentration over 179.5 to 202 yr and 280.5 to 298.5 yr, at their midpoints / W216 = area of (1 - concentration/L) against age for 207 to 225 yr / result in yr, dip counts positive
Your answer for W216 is 0.5 yr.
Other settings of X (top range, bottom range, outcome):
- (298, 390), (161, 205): 0.85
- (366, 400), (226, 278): 0.88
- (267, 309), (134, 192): 0.91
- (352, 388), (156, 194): 0.83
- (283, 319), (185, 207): 0.90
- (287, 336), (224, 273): 0.95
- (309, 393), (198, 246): 0.89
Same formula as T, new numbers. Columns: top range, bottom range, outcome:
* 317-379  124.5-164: 0.84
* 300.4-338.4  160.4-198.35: 0.87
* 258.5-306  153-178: 0.92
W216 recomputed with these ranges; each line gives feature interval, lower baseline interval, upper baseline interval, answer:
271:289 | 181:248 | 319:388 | -0.72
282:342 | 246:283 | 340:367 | 0.14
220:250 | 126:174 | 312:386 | 0.65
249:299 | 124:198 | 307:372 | -1.19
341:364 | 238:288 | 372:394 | -0.06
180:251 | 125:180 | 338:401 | 0.11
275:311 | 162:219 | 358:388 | -0.49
